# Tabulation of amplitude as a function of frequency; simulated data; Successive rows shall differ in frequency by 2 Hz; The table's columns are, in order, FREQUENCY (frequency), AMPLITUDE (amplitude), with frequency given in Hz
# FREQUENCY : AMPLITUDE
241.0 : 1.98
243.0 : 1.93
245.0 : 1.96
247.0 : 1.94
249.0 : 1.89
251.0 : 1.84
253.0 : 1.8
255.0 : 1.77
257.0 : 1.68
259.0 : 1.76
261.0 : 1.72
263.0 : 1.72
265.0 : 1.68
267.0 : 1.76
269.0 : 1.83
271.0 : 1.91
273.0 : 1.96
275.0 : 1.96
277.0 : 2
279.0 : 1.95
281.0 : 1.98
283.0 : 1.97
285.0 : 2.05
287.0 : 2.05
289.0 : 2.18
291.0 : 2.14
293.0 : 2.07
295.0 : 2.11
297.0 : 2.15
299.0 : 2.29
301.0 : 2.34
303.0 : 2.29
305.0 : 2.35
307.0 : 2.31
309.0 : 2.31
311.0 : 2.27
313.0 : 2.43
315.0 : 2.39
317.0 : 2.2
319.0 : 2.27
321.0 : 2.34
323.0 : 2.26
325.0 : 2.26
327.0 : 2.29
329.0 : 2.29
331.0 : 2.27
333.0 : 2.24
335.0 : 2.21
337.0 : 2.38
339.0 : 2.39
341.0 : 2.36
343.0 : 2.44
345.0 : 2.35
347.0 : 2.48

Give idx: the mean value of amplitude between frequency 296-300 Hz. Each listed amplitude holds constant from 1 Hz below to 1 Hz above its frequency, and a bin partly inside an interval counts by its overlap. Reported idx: 2.22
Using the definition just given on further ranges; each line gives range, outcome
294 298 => 2.13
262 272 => 1.78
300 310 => 2.32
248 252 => 1.86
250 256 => 1.8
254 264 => 1.73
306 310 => 2.31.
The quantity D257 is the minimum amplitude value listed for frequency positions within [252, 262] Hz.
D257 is 1.68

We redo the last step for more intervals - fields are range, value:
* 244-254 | 1.8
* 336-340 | 2.38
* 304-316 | 2.27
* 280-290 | 1.97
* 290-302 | 2.07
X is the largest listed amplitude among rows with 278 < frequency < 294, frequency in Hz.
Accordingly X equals 2.18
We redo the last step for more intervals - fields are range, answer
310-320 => 2.43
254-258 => 1.77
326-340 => 2.39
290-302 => 2.34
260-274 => 1.96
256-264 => 1.76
